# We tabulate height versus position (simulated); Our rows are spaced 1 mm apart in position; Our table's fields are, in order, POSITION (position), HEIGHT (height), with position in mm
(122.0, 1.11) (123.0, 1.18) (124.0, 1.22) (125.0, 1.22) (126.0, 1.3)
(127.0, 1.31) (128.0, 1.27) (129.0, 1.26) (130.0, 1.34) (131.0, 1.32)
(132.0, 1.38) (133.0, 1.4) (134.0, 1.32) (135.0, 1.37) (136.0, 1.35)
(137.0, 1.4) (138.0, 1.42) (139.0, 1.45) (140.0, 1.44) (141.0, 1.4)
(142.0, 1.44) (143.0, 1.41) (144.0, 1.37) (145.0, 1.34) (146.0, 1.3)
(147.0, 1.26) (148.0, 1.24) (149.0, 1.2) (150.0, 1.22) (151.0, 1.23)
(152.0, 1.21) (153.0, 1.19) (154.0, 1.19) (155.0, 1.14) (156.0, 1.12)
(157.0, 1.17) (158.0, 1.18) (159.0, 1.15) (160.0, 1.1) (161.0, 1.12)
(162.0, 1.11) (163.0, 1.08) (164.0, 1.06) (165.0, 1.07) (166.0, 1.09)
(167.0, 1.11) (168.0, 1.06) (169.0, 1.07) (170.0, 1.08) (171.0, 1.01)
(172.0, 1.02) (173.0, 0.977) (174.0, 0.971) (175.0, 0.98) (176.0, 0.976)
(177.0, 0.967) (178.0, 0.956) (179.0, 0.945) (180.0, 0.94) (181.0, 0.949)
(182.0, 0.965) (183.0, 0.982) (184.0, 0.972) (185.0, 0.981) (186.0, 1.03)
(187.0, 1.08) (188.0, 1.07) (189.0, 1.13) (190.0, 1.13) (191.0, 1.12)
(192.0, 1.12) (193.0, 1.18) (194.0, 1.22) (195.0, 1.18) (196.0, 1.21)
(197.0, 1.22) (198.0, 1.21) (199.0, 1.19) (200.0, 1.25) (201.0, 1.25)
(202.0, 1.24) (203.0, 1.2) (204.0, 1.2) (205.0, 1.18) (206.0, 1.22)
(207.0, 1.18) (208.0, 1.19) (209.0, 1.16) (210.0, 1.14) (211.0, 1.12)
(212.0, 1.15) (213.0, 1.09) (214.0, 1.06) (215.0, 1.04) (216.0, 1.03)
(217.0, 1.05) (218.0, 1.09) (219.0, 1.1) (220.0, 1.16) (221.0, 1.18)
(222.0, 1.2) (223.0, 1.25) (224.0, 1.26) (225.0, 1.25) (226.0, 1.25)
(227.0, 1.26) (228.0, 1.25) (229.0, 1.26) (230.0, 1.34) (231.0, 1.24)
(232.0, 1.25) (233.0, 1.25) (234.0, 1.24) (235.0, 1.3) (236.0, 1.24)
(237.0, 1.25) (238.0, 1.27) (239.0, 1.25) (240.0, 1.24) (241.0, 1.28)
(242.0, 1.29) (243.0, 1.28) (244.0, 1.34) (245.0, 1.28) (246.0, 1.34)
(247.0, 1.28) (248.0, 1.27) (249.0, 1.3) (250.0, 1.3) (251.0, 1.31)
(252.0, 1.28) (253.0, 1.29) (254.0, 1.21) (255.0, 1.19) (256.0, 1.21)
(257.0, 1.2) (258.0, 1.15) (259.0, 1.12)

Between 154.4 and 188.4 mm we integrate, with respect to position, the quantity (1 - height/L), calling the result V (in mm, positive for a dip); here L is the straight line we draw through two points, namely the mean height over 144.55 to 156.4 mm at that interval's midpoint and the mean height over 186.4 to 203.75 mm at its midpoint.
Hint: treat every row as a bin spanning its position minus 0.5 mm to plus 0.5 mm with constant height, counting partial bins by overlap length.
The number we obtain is 4.4 mm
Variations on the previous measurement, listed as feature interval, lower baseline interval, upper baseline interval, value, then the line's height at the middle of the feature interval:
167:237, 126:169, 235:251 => 7.6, 1.27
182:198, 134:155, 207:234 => 1.6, 1.23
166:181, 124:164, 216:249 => 3.0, 1.26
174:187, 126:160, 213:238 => 2.9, 1.25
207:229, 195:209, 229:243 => 1.4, 1.23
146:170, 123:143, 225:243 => 3.2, 1.32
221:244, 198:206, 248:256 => -0.2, 1.25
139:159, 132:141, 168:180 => -0.1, 1.26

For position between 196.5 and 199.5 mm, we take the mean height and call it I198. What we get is 1.21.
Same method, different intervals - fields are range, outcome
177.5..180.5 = 0.947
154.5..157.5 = 1.14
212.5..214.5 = 1.08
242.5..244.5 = 1.31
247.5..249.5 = 1.29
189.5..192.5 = 1.12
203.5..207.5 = 1.19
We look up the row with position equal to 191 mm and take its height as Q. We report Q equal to 1.12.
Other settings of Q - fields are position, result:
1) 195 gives 1.18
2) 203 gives 1.2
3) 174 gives 0.971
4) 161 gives 1.12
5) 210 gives 1.14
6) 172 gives 1.02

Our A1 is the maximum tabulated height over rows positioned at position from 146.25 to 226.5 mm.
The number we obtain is 1.26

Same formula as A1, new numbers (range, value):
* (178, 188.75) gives 1.08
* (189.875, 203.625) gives 1.25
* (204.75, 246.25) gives 1.34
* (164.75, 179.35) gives 1.11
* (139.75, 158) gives 1.44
